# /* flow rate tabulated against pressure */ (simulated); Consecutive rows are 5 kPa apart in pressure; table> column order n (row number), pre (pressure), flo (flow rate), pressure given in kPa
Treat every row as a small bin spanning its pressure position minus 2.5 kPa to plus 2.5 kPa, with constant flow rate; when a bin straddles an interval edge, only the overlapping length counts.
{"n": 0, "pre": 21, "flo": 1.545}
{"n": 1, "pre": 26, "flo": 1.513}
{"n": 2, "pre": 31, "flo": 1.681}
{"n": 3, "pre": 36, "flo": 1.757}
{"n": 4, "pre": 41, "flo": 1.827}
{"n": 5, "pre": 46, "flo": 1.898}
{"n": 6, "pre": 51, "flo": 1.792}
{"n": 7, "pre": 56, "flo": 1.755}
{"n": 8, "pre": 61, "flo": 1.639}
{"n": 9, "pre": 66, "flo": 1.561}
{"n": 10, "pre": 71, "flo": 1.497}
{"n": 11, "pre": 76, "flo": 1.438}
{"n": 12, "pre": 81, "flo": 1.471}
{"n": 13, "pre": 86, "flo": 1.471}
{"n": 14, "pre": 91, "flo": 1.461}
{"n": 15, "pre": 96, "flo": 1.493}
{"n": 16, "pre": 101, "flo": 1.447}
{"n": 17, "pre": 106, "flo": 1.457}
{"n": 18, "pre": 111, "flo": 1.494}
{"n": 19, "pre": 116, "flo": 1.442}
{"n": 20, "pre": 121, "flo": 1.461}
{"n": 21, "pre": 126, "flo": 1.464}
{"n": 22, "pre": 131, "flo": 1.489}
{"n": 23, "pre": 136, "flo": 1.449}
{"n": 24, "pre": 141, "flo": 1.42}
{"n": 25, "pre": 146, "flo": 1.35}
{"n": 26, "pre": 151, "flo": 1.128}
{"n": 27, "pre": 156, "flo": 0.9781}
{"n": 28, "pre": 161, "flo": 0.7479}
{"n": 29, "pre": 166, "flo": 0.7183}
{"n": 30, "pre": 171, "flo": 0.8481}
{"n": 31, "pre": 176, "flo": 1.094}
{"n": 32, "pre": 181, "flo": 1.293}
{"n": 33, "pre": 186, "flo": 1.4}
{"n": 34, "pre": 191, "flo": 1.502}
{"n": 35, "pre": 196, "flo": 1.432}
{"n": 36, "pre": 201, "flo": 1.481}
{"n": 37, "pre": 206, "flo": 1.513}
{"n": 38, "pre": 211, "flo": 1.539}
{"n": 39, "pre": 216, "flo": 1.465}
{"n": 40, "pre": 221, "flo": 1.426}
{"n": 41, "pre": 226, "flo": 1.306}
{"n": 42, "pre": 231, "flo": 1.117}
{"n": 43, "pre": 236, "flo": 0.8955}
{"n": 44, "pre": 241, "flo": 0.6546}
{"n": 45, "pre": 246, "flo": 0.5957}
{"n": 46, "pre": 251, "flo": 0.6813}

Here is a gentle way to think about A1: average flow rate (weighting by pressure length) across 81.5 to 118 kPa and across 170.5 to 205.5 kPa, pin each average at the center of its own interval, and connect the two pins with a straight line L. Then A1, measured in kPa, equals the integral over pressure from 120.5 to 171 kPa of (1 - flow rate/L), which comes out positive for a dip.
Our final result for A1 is 7.51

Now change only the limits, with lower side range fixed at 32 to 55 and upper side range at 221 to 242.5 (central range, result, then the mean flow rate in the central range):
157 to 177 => 7.16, 0.843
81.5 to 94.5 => 1.28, 1.47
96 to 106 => 0.74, 1.46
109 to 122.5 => 0.48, 1.46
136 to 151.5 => 0.70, 1.35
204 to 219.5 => -4.93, 1.5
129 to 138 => -0.13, 1.47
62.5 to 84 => 2.42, 1.5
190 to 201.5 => -2.53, 1.47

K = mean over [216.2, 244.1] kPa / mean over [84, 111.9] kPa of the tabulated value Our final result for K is 0.75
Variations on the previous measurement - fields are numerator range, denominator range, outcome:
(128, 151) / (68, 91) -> 0.95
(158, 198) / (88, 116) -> 0.77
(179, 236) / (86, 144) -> 0.95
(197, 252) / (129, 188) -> 1.02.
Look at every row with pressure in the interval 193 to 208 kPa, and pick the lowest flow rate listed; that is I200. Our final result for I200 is 1.432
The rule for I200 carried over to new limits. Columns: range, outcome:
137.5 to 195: 0.7183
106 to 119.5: 1.442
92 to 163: 0.7479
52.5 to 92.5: 1.438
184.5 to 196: 1.4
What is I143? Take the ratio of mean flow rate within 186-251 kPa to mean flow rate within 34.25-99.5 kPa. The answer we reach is 0.76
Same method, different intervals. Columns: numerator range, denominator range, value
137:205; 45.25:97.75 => 0.76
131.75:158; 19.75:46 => 0.76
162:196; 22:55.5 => 0.66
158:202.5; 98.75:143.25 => 0.79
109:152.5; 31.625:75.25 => 0.83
